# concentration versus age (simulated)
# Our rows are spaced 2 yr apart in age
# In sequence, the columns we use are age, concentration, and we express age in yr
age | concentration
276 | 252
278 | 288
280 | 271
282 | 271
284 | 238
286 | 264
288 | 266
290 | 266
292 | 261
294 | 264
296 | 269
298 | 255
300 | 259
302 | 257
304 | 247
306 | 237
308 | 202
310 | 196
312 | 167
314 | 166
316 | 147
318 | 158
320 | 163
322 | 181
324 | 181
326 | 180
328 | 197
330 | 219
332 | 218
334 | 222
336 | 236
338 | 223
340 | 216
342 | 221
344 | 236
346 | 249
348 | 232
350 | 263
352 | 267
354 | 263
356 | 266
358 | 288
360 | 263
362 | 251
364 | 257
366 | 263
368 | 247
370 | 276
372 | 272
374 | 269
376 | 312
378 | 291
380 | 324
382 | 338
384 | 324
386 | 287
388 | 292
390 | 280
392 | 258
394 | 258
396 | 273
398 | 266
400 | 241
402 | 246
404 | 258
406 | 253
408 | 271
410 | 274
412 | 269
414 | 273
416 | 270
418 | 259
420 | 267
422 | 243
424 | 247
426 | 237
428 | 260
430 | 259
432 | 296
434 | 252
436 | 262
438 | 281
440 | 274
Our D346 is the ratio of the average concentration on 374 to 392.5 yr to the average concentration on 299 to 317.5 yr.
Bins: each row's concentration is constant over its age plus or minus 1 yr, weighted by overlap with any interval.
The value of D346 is 1.45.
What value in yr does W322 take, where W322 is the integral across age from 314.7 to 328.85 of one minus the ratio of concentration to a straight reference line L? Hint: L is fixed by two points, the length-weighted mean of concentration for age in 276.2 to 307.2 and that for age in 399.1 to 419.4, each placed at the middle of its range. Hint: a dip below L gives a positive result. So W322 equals 4.8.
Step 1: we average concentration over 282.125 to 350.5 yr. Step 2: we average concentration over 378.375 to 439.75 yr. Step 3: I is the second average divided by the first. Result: 1.2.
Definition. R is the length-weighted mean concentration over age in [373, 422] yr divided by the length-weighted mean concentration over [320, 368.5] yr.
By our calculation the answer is 1.18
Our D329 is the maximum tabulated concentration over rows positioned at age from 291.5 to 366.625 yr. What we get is 288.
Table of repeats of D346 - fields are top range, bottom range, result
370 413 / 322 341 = 1.34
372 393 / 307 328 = 1.69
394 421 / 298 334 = 1.31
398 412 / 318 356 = 1.18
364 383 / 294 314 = 1.24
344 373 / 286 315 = 1.10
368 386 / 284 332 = 1.36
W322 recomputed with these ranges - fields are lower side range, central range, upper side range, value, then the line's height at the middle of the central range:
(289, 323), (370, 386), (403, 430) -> -3.7 yr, 245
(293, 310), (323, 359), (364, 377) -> 4.0 yr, 261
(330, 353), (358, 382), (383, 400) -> -1.8 yr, 259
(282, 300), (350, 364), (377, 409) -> 0.4 yr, 272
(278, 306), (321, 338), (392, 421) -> 3.6 yr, 261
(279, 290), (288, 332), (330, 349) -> 5.9 yr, 246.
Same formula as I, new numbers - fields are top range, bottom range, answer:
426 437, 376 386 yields 0.83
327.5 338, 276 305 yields 0.84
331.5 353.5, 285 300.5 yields 0.90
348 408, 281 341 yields 1.24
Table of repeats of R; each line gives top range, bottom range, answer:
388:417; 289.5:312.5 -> 1.10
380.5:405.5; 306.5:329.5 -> 1.55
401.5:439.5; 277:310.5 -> 1.03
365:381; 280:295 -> 1.08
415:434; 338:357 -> 1.06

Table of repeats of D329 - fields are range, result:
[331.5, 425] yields 338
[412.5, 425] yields 273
